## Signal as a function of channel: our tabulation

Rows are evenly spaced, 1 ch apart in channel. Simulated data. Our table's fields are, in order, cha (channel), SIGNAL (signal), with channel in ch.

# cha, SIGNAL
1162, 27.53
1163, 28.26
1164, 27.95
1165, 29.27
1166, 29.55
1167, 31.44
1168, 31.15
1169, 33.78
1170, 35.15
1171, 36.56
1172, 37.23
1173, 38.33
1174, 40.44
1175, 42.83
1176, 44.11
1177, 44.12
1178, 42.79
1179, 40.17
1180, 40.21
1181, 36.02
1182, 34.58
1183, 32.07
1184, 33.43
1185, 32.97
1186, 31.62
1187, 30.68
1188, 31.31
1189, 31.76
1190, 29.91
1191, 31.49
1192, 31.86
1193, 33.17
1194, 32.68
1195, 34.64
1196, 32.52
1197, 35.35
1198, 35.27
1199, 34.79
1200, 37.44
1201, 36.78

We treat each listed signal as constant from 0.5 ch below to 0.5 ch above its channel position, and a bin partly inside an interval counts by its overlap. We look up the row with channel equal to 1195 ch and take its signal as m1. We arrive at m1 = 34.64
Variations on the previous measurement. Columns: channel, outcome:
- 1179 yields 40.17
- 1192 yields 31.86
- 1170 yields 35.15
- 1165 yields 29.27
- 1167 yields 31.44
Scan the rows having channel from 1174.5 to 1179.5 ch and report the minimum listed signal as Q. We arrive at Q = 40.17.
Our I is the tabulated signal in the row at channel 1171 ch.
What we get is 36.56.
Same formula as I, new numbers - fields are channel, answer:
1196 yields 32.52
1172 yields 37.23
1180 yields 40.21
